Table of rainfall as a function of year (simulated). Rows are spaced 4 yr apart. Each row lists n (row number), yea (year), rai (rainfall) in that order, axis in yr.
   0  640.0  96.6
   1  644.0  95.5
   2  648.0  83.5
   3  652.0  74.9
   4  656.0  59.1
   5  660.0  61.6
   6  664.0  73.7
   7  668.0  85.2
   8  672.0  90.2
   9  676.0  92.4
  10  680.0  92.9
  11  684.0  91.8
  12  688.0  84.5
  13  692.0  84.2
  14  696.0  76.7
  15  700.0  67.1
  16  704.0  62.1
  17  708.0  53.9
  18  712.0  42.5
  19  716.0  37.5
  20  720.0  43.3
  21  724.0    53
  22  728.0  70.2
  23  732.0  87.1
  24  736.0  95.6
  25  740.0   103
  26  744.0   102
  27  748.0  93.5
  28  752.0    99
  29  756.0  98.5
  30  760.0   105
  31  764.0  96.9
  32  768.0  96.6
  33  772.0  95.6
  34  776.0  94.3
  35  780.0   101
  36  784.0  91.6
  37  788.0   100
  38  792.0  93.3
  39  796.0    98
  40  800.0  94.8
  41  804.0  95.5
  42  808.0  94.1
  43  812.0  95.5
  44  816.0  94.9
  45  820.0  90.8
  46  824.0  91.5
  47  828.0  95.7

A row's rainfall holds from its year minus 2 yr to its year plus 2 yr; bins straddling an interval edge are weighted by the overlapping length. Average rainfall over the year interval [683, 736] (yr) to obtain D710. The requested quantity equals 66.3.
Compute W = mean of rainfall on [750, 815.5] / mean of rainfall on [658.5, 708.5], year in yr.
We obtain 1.2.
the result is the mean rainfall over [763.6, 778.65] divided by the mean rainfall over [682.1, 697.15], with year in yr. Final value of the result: 1.1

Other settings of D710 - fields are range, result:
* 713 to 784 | 86.1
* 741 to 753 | 98.5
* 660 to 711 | 78.1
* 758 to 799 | 97.2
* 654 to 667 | 66.4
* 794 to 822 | 94.8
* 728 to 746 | 94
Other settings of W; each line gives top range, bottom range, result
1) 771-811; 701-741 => 1.50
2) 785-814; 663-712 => 1.22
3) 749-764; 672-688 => 1.10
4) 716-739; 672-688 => 0.75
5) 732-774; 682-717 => 1.45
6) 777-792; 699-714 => 1.74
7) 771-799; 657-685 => 1.16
